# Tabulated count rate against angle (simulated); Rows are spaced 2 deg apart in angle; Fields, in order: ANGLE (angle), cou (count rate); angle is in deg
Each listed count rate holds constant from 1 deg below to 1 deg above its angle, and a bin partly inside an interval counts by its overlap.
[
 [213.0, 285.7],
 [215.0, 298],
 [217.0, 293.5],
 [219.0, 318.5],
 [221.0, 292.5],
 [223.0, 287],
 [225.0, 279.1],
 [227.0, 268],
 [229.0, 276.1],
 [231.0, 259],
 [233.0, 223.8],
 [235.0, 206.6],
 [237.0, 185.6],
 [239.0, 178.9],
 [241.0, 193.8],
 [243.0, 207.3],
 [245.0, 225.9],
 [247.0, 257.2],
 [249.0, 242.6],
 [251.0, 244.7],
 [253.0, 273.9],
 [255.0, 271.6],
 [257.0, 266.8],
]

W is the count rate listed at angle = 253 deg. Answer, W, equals 273.9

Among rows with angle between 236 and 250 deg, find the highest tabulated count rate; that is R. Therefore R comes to 257.2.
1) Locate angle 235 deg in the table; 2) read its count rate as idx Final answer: 206.6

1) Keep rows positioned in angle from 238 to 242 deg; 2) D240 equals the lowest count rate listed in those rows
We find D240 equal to 178.9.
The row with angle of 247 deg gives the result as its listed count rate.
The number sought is 257.2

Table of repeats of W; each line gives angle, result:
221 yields 292.5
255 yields 271.6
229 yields 276.1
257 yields 266.8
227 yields 268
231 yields 259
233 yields 223.8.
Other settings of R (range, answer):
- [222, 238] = 287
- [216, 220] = 318.5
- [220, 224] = 292.5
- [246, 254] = 273.9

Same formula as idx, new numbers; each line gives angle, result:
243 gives 207.3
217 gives 293.5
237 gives 185.6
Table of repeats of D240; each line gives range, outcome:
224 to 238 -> 185.6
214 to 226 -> 279.1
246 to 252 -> 242.6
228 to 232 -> 259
